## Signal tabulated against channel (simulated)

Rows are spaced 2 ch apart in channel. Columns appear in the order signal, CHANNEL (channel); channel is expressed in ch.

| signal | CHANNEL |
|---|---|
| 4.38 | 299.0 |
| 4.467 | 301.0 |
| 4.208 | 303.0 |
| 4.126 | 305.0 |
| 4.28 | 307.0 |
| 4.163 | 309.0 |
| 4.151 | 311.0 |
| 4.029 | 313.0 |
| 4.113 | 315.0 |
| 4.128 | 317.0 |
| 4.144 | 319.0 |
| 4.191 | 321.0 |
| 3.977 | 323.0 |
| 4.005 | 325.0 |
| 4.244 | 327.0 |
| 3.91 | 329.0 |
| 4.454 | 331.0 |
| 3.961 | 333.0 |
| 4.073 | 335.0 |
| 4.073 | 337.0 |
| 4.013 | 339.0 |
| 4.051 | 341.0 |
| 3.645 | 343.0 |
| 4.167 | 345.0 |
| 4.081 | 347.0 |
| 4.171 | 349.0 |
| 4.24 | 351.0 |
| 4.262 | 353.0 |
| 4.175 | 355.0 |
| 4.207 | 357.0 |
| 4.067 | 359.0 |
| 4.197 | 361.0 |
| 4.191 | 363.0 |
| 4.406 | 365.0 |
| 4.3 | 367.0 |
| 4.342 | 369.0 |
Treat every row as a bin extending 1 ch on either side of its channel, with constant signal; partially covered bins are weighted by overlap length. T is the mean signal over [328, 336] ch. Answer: 4.1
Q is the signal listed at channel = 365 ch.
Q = 4.406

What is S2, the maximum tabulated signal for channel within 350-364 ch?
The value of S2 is 4.262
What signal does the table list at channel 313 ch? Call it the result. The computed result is 4.029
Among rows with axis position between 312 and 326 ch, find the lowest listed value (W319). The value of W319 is 3.977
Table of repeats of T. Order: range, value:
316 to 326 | 4.09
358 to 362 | 4.13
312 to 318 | 4.09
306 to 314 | 4.16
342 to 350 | 4.02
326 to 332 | 4.2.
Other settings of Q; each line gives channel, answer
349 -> 4.171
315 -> 4.113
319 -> 4.144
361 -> 4.197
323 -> 3.977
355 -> 4.175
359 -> 4.067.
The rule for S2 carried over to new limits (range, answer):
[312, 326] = 4.191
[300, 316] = 4.467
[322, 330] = 4.244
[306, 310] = 4.28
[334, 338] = 4.073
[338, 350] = 4.171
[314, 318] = 4.128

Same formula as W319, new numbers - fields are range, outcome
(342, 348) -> 3.645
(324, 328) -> 4.005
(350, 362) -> 4.067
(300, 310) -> 4.126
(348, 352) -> 4.171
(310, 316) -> 4.029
